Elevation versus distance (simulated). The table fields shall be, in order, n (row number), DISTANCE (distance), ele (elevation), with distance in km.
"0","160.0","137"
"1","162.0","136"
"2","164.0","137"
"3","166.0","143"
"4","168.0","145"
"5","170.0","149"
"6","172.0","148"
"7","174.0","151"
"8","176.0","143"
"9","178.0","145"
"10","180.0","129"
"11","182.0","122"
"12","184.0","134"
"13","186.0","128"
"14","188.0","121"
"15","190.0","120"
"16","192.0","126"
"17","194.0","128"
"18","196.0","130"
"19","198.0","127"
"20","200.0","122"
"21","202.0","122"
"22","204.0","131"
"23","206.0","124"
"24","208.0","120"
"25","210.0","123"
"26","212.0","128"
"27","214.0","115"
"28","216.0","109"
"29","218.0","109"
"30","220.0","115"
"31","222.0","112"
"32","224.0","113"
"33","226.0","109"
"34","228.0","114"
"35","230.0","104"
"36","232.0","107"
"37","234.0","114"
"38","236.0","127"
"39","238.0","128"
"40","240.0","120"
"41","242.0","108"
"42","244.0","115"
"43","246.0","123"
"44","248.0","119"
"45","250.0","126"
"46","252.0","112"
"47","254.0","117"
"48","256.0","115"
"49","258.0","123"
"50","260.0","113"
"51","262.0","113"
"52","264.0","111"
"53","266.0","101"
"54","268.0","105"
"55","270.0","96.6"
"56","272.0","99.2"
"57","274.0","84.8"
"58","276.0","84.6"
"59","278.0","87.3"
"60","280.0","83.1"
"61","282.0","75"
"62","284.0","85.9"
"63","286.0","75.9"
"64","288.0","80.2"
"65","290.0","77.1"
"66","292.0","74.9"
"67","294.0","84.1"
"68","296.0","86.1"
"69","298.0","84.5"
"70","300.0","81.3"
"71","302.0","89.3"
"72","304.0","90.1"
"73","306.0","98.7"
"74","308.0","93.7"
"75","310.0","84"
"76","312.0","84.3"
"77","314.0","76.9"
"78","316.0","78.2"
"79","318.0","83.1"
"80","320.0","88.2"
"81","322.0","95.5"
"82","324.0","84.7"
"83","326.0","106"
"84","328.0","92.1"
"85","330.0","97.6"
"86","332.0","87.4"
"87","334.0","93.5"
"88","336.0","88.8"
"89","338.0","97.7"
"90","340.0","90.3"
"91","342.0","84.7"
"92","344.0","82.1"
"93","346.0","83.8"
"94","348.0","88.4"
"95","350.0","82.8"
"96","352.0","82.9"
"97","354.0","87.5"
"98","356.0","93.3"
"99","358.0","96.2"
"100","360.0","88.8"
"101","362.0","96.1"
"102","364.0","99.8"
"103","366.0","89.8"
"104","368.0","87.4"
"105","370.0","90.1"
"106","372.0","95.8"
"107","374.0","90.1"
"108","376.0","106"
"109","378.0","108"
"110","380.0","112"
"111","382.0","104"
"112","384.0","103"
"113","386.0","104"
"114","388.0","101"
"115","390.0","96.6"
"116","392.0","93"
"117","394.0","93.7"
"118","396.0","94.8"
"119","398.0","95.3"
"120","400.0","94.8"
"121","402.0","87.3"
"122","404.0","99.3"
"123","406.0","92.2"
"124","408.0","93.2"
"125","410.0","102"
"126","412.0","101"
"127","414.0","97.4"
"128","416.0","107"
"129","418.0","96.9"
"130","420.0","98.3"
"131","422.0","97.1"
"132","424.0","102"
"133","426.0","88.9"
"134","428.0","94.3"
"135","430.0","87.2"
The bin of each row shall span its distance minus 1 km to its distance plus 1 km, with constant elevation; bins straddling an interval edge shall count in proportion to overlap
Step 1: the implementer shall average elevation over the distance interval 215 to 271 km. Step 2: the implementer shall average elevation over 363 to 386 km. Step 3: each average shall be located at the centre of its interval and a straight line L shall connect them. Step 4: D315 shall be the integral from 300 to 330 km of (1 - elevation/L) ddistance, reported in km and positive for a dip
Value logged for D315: 4.7 km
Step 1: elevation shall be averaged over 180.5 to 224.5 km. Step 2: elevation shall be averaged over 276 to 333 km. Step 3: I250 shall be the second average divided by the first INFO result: 0.7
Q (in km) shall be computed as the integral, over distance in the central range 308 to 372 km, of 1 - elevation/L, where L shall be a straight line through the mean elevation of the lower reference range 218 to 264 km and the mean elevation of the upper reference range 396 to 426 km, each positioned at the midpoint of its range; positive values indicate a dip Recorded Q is 9.4 km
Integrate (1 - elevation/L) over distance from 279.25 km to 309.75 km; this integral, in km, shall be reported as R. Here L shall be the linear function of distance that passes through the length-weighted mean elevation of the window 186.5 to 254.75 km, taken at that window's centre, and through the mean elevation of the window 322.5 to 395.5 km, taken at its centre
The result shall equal 6.2 km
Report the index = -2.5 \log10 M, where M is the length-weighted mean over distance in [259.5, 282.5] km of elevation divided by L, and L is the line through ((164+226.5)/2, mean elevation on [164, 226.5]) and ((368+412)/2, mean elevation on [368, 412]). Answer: 0.20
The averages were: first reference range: 127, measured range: 96.2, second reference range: 97.7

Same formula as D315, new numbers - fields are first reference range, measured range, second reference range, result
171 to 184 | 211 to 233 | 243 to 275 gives 2.04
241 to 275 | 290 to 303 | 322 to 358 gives 2.32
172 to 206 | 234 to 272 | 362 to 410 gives 1.55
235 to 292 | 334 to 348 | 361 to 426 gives 1.62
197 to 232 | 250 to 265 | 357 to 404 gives -0.49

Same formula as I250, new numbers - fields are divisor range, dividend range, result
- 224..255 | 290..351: 0.75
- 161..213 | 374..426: 0.75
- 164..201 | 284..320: 0.63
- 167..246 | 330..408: 0.76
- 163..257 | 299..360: 0.72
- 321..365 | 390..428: 1.06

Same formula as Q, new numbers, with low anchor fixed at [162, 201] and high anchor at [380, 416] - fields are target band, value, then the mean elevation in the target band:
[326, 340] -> 1.95 km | 93.6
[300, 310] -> 1.99 km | 90.9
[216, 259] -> 3.15 km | 116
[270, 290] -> 5.68 km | 84.3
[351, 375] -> 2.83 km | 91.5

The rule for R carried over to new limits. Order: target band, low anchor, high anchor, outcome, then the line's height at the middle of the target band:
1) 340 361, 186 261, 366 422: 3.24 km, 103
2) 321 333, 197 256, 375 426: 1.46 km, 107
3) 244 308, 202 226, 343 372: 5.46 km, 106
